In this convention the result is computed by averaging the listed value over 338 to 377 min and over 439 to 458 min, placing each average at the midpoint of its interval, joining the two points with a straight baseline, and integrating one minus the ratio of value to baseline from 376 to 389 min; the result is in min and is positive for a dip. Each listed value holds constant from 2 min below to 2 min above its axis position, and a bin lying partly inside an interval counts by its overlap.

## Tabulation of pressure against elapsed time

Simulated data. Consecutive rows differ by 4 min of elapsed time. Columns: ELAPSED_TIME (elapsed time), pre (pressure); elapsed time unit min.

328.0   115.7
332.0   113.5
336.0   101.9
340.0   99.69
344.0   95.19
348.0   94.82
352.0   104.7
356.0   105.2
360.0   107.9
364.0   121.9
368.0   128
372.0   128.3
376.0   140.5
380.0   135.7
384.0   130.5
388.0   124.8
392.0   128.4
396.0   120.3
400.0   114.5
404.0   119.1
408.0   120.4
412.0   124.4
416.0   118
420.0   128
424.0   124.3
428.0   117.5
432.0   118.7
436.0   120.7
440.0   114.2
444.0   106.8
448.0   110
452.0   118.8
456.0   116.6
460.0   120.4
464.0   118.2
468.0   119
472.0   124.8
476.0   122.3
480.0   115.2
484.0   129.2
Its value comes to -2.32 min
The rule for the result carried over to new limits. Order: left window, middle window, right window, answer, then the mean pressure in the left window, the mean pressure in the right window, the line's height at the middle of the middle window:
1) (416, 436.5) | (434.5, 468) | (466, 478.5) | 1.6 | 122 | 122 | 122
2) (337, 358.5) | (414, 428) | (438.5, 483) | -1.4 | 100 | 117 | 111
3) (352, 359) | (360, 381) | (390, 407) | -3.3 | 105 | 121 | 111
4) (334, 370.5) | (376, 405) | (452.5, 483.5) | -3.9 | 107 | 120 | 111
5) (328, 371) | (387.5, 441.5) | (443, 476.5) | -3.4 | 108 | 118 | 114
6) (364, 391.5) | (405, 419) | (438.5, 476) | 0.4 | 130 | 117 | 125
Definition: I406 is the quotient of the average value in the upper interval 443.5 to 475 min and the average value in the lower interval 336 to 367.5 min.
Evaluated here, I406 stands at 1.1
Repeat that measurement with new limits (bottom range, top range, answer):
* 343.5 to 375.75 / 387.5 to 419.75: 1.07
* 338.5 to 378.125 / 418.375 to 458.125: 1.04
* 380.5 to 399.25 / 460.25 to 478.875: 0.96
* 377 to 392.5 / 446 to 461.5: 0.89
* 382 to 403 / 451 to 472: 0.97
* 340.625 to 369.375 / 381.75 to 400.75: 1.16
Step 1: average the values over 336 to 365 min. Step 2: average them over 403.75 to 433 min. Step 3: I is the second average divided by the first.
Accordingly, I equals 1.17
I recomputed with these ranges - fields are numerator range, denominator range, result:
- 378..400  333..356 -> 1.26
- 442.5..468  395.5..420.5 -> 0.96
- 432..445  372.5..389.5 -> 0.87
